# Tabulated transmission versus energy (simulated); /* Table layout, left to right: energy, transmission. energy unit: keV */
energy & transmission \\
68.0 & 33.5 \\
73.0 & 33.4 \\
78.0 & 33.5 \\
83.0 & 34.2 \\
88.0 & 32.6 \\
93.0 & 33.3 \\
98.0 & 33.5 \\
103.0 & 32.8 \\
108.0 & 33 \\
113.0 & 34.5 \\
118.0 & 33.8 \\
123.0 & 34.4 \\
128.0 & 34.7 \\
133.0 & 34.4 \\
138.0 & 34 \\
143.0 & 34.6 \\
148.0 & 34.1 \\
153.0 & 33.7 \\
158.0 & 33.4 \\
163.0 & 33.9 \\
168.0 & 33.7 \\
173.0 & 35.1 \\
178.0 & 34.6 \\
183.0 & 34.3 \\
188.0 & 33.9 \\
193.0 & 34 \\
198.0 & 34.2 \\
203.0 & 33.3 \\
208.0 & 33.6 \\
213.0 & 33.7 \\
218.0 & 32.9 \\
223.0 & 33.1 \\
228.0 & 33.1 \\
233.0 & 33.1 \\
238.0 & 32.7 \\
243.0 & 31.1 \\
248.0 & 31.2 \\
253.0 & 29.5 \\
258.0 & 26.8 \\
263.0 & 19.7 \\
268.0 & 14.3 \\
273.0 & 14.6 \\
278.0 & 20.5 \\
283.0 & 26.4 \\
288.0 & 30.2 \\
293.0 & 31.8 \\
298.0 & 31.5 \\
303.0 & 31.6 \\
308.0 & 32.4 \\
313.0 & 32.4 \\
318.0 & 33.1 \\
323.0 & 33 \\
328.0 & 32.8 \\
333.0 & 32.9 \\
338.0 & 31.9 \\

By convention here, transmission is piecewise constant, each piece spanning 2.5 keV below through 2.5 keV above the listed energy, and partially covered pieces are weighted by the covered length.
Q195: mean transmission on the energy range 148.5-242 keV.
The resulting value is 33.7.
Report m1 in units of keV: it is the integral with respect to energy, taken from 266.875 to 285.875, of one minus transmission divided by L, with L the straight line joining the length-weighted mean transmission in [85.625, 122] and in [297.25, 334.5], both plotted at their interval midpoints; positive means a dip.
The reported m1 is 7.7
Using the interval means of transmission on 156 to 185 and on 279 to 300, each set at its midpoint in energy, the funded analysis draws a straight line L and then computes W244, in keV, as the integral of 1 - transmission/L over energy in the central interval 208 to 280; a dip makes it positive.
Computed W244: 7.9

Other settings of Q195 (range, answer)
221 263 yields 30.6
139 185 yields 34.1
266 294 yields 22.6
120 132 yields 34.5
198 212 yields 33.6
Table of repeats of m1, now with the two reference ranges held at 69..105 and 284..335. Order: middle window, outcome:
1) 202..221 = -0.46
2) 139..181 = -1.58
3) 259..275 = 7.45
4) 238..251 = 0.40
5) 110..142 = -1.15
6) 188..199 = -0.45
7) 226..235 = -0.17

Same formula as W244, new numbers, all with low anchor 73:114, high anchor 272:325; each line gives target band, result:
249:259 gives 0.4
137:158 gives -1.1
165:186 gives -1.8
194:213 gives -1.6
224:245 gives -1.4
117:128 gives -0.5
